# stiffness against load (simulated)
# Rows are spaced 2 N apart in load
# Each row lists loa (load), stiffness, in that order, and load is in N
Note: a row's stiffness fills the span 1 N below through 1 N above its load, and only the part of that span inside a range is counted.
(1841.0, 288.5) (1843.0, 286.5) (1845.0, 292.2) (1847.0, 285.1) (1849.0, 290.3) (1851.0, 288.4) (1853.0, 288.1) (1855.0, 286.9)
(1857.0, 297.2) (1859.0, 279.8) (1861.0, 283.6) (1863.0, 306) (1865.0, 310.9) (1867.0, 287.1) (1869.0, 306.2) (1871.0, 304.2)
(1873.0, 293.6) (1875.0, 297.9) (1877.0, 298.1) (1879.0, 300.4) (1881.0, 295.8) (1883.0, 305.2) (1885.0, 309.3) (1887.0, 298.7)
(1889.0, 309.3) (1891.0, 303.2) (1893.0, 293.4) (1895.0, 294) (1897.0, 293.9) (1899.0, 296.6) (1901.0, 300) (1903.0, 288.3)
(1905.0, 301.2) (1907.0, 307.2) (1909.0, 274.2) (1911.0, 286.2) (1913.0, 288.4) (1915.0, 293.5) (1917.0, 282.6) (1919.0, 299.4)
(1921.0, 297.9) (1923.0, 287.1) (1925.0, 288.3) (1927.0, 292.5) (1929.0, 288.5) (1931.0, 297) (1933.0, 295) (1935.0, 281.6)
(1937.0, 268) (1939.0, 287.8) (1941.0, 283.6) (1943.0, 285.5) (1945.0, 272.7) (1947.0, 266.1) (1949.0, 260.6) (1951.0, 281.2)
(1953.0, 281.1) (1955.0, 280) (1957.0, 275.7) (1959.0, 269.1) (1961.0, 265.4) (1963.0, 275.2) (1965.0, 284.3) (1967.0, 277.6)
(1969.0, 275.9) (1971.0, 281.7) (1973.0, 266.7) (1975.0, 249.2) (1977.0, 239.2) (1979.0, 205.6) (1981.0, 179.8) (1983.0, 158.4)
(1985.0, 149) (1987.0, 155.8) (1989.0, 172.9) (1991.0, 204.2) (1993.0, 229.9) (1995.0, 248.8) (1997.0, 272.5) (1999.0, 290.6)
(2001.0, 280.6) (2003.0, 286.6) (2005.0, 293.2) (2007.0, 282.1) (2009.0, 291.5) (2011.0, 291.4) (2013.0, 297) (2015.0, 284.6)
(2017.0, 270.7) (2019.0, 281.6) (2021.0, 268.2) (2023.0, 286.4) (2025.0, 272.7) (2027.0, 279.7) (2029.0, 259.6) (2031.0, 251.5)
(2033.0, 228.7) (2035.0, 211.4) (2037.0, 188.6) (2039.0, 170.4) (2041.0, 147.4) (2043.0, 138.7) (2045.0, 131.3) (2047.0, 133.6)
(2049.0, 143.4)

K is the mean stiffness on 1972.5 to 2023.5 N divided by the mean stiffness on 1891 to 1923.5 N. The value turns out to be 0.84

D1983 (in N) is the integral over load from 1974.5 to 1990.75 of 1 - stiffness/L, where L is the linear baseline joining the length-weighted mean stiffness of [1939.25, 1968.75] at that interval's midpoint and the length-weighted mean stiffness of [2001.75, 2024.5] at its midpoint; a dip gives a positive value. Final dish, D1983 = 5.36 N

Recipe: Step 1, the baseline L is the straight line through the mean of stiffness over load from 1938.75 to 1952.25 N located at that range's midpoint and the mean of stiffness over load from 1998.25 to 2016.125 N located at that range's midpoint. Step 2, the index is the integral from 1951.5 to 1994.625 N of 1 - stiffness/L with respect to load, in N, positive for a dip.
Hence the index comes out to 6.7 N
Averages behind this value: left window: 276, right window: 288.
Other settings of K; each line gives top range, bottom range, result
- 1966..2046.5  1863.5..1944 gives 0.81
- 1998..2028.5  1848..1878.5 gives 0.96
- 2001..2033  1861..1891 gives 0.92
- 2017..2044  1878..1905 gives 0.77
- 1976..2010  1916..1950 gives 0.82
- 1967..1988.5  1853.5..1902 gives 0.73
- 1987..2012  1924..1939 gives 0.90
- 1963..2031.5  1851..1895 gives 0.85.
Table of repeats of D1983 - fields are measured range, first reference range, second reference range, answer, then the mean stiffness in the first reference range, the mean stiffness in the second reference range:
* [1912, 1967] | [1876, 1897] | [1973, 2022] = -1.7 N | 300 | 246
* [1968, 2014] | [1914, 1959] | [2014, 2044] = 2.0 N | 284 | 236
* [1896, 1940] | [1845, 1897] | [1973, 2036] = -1.8 N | 296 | 248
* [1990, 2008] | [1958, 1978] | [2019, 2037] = -0.3 N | 268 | 255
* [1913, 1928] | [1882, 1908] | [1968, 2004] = -0.6 N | 300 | 230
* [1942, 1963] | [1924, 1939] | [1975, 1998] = -1.5 N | 287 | 204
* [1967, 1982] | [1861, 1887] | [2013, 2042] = 1.1 N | 300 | 245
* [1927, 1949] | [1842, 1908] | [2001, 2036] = 0.3 N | 296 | 273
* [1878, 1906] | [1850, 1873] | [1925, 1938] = -0.8 N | 294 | 287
